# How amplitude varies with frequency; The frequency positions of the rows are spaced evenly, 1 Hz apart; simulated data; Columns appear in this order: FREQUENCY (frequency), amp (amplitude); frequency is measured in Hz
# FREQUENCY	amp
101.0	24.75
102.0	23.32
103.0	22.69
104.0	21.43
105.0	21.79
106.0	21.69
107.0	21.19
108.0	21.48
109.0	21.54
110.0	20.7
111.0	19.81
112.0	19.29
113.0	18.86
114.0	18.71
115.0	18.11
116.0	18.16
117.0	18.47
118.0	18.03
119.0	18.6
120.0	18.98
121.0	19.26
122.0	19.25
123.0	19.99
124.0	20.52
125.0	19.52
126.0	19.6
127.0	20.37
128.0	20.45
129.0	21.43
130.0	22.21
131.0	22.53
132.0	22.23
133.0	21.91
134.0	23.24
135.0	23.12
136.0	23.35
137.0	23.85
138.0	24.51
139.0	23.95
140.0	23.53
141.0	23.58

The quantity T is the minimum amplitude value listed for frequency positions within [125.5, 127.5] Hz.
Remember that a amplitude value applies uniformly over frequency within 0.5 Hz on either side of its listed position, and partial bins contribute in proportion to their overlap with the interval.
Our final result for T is 19.6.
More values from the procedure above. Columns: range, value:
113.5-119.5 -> 18.03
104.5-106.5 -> 21.69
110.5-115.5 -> 18.11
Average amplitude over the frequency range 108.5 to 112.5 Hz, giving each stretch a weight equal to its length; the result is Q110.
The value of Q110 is 20.3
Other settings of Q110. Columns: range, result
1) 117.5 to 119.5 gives 18.3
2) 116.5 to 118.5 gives 18.2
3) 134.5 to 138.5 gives 23.7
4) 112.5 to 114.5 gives 18.8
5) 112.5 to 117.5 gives 18.5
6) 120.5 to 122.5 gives 19.3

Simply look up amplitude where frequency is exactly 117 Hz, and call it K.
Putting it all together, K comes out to 18.47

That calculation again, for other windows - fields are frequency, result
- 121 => 19.26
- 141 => 23.58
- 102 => 23.32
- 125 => 19.52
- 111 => 19.81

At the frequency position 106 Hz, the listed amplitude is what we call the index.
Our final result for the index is 21.69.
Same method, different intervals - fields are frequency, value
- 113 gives 18.86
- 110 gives 20.7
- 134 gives 23.24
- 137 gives 23.85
